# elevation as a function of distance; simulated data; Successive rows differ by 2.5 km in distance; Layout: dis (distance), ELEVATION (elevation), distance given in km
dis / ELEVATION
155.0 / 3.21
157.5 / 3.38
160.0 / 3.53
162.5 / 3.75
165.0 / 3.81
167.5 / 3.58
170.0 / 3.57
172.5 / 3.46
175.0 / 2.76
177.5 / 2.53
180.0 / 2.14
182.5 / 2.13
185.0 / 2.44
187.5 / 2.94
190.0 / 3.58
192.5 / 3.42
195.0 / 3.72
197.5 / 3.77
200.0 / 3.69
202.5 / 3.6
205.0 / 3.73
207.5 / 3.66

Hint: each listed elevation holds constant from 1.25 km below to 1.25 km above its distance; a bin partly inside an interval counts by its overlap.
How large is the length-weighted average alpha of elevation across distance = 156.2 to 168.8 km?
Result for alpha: 3.61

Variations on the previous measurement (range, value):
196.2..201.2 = 3.73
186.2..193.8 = 3.31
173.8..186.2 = 2.4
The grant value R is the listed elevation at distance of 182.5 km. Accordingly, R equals 2.13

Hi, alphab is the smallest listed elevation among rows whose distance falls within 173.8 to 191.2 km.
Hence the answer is 2.13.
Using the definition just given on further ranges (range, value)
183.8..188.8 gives 2.44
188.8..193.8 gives 3.42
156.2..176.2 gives 2.76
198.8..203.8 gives 3.6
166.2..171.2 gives 3.57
